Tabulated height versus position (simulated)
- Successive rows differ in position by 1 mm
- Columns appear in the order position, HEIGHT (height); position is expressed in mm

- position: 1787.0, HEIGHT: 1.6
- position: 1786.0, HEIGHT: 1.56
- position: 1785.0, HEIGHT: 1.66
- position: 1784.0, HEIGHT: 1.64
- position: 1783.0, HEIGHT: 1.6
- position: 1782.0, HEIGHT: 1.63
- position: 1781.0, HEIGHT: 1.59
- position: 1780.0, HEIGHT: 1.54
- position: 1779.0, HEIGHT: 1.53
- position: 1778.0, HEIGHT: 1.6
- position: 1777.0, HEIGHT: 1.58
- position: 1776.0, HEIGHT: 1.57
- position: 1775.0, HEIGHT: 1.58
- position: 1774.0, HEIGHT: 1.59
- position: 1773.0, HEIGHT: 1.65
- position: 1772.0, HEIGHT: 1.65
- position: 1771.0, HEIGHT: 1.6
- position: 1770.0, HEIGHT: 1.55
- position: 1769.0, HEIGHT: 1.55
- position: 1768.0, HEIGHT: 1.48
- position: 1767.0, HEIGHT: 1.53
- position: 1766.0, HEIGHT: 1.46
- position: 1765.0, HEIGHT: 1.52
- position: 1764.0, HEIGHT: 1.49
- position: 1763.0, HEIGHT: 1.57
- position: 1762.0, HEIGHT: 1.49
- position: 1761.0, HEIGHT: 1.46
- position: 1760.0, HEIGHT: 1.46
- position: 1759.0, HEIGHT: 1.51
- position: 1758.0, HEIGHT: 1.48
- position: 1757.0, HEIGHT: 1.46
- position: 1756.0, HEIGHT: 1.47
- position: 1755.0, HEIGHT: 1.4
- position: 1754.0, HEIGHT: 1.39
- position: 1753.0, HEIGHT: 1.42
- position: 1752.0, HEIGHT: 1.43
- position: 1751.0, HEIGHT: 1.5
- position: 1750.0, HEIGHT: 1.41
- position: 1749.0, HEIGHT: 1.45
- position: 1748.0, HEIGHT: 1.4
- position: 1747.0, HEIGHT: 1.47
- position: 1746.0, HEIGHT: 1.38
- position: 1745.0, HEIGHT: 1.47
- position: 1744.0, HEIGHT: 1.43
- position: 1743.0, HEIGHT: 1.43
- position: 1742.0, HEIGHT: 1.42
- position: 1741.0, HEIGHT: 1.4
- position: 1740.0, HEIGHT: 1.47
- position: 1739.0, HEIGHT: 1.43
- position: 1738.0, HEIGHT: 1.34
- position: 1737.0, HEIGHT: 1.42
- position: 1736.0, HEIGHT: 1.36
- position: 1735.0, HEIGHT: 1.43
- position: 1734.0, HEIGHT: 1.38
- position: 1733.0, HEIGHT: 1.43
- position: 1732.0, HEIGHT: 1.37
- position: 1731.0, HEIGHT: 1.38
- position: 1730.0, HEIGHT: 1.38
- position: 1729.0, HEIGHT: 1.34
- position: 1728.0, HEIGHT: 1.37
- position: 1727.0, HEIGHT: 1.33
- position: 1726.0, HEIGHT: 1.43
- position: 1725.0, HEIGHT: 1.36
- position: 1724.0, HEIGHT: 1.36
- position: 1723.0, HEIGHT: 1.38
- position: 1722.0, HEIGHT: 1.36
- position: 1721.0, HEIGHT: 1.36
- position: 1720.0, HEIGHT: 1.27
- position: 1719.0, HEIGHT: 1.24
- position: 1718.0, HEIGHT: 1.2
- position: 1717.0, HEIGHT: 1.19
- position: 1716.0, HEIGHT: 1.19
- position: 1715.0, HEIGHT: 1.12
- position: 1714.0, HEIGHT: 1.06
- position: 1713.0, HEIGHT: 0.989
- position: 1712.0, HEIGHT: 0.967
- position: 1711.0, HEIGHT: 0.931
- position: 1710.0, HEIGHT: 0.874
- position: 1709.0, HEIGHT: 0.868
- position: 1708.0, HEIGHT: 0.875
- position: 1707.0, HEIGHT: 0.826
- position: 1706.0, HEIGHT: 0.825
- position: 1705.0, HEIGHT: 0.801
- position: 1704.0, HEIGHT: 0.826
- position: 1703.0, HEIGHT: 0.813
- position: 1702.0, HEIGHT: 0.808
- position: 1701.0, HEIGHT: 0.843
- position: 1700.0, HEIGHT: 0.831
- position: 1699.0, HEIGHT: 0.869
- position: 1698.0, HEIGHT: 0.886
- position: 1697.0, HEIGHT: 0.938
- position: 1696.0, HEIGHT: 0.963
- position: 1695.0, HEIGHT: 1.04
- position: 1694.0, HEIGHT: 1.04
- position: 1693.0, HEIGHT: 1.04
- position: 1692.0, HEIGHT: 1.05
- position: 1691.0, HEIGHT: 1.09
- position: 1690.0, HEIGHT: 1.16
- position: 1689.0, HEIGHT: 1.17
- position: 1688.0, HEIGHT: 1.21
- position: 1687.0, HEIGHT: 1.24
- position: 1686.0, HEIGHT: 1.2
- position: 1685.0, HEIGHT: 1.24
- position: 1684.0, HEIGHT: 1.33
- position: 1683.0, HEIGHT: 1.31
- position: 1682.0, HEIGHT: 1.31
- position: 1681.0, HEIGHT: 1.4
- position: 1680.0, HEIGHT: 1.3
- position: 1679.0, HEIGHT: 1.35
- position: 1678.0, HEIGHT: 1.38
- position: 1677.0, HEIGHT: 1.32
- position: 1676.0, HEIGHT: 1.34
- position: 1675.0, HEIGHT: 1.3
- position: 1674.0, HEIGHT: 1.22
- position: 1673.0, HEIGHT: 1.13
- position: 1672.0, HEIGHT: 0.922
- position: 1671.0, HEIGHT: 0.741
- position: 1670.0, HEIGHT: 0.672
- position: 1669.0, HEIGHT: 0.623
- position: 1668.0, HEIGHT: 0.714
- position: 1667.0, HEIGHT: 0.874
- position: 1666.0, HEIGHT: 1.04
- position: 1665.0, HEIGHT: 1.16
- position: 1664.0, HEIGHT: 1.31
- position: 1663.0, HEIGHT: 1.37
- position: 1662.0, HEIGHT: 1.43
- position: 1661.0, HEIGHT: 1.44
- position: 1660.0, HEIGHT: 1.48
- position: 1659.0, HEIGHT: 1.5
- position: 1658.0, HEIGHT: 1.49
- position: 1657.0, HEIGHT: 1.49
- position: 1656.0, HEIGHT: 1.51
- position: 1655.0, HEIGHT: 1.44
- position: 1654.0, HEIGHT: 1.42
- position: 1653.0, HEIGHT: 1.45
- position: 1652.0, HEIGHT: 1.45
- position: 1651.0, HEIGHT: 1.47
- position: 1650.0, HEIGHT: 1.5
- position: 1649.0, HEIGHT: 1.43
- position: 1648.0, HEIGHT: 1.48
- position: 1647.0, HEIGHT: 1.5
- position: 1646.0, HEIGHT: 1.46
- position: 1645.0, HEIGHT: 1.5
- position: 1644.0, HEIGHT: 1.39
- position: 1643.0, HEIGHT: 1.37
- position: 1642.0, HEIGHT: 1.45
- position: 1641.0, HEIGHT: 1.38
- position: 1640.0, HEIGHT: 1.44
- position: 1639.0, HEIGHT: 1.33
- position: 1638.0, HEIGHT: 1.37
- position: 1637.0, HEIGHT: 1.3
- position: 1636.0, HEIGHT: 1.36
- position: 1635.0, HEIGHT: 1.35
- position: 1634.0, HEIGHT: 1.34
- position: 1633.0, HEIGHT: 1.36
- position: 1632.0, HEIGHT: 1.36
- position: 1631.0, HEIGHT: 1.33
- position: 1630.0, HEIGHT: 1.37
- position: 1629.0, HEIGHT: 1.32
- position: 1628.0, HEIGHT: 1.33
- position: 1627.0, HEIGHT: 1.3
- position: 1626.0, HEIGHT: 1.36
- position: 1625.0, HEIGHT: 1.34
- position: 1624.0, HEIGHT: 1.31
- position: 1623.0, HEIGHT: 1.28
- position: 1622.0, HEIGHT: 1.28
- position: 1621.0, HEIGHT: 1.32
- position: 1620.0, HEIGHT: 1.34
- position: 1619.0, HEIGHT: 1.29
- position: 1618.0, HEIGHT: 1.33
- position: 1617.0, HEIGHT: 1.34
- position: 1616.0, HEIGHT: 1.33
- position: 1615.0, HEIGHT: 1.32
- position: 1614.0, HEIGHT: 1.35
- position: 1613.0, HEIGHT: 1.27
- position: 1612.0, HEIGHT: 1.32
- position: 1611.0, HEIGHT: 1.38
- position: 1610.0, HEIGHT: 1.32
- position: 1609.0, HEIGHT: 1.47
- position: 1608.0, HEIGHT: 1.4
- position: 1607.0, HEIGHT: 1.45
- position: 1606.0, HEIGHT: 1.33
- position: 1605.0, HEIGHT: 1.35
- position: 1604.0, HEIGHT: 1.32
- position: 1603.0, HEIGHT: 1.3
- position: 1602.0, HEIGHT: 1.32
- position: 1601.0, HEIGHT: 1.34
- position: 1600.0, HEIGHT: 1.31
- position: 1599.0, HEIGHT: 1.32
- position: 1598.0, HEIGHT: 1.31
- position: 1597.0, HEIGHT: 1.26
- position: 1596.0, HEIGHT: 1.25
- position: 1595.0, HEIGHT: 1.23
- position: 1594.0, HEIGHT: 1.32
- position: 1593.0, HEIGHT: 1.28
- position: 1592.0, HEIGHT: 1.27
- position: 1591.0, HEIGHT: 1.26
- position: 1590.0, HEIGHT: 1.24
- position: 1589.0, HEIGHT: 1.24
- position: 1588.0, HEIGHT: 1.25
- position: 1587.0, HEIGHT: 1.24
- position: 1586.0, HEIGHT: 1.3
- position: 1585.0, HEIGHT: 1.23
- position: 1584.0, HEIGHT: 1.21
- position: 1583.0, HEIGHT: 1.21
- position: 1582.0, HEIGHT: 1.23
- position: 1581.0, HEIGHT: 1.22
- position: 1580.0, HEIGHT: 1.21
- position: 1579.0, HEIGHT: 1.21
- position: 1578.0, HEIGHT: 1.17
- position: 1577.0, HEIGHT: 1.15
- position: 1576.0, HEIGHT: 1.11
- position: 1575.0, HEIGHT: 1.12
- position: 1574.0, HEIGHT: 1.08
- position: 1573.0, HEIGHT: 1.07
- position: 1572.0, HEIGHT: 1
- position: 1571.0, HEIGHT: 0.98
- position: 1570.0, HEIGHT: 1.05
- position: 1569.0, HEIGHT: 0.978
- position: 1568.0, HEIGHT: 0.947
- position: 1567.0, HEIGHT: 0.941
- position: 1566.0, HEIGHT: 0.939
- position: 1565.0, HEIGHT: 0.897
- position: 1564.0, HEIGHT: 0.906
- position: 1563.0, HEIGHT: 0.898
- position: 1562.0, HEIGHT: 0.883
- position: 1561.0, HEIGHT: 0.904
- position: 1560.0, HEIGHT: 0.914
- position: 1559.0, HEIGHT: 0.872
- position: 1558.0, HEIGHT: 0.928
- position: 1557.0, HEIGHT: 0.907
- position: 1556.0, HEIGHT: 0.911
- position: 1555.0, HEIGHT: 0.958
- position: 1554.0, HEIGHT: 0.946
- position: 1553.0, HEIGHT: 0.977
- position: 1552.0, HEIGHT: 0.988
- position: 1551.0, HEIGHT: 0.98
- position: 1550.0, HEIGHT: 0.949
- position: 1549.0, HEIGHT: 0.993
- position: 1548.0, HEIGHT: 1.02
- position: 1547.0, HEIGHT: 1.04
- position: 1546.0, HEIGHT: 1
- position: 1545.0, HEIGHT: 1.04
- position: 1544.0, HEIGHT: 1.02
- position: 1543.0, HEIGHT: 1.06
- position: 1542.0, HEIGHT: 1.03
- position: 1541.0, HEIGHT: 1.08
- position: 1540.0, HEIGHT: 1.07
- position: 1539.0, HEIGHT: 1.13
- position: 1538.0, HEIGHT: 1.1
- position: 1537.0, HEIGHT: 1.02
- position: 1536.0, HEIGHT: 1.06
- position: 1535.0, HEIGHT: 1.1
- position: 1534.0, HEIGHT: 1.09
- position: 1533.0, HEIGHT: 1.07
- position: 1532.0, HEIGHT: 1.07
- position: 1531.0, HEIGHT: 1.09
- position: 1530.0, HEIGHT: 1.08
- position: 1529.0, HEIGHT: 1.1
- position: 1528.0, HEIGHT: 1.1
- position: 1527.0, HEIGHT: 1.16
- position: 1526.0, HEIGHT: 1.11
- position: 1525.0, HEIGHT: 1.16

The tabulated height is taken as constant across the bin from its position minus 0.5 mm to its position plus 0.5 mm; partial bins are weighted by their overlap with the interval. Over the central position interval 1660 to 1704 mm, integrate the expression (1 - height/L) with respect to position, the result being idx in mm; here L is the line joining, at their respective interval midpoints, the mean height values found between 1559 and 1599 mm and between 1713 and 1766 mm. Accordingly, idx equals 6.4 mm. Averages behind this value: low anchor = 1.13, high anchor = 1.39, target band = 1.1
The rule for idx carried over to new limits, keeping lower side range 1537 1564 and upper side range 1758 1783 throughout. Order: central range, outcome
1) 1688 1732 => 9.68 mm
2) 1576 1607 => -4.94 mm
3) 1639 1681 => -1.29 mm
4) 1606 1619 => -2.39 mm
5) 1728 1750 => 0.90 mm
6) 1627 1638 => -1.35 mm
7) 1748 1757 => 0.41 mm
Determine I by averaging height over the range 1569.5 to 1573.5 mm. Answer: 1.03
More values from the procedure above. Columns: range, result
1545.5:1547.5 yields 1.02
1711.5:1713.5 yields 0.978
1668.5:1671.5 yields 0.679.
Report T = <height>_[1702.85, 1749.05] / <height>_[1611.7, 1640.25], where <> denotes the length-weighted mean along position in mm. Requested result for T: 0.9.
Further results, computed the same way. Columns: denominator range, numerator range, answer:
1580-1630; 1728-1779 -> 1.13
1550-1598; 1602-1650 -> 1.25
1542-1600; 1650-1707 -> 1.06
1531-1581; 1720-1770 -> 1.40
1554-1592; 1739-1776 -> 1.39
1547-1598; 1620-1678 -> 1.21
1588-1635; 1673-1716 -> 0.81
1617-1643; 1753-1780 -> 1.13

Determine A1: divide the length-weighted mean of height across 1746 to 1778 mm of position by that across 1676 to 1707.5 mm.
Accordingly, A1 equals 1.4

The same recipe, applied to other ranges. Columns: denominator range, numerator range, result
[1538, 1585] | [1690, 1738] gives 1.09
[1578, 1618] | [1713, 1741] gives 1.03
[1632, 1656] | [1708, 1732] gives 0.86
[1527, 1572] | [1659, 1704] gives 1.11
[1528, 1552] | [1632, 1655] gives 1.34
